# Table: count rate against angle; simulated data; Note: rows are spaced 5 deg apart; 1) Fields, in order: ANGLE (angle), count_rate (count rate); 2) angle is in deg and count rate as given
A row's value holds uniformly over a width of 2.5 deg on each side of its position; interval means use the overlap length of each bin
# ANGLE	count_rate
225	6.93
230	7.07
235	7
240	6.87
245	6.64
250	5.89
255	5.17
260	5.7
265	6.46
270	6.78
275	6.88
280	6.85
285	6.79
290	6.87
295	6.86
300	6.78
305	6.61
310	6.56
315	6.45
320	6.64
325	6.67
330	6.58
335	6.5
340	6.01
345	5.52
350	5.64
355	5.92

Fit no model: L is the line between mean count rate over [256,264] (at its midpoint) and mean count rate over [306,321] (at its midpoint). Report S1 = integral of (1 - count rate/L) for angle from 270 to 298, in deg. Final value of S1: -3.4 deg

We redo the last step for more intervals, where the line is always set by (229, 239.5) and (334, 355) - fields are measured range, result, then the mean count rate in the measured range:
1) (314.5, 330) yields -1.3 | 6.6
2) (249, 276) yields 2.3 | 6.12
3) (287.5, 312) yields -1.6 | 6.74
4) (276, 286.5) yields -0.5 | 6.83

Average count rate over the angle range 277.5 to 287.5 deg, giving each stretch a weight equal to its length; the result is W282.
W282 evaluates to 6.82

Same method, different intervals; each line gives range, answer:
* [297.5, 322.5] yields 6.61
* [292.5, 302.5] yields 6.82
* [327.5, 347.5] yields 6.15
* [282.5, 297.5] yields 6.84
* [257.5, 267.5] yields 6.08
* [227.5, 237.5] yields 7.03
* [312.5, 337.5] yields 6.57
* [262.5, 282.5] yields 6.74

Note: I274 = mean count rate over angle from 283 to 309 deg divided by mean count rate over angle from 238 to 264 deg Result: 1.1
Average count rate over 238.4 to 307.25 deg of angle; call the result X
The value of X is 6.51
